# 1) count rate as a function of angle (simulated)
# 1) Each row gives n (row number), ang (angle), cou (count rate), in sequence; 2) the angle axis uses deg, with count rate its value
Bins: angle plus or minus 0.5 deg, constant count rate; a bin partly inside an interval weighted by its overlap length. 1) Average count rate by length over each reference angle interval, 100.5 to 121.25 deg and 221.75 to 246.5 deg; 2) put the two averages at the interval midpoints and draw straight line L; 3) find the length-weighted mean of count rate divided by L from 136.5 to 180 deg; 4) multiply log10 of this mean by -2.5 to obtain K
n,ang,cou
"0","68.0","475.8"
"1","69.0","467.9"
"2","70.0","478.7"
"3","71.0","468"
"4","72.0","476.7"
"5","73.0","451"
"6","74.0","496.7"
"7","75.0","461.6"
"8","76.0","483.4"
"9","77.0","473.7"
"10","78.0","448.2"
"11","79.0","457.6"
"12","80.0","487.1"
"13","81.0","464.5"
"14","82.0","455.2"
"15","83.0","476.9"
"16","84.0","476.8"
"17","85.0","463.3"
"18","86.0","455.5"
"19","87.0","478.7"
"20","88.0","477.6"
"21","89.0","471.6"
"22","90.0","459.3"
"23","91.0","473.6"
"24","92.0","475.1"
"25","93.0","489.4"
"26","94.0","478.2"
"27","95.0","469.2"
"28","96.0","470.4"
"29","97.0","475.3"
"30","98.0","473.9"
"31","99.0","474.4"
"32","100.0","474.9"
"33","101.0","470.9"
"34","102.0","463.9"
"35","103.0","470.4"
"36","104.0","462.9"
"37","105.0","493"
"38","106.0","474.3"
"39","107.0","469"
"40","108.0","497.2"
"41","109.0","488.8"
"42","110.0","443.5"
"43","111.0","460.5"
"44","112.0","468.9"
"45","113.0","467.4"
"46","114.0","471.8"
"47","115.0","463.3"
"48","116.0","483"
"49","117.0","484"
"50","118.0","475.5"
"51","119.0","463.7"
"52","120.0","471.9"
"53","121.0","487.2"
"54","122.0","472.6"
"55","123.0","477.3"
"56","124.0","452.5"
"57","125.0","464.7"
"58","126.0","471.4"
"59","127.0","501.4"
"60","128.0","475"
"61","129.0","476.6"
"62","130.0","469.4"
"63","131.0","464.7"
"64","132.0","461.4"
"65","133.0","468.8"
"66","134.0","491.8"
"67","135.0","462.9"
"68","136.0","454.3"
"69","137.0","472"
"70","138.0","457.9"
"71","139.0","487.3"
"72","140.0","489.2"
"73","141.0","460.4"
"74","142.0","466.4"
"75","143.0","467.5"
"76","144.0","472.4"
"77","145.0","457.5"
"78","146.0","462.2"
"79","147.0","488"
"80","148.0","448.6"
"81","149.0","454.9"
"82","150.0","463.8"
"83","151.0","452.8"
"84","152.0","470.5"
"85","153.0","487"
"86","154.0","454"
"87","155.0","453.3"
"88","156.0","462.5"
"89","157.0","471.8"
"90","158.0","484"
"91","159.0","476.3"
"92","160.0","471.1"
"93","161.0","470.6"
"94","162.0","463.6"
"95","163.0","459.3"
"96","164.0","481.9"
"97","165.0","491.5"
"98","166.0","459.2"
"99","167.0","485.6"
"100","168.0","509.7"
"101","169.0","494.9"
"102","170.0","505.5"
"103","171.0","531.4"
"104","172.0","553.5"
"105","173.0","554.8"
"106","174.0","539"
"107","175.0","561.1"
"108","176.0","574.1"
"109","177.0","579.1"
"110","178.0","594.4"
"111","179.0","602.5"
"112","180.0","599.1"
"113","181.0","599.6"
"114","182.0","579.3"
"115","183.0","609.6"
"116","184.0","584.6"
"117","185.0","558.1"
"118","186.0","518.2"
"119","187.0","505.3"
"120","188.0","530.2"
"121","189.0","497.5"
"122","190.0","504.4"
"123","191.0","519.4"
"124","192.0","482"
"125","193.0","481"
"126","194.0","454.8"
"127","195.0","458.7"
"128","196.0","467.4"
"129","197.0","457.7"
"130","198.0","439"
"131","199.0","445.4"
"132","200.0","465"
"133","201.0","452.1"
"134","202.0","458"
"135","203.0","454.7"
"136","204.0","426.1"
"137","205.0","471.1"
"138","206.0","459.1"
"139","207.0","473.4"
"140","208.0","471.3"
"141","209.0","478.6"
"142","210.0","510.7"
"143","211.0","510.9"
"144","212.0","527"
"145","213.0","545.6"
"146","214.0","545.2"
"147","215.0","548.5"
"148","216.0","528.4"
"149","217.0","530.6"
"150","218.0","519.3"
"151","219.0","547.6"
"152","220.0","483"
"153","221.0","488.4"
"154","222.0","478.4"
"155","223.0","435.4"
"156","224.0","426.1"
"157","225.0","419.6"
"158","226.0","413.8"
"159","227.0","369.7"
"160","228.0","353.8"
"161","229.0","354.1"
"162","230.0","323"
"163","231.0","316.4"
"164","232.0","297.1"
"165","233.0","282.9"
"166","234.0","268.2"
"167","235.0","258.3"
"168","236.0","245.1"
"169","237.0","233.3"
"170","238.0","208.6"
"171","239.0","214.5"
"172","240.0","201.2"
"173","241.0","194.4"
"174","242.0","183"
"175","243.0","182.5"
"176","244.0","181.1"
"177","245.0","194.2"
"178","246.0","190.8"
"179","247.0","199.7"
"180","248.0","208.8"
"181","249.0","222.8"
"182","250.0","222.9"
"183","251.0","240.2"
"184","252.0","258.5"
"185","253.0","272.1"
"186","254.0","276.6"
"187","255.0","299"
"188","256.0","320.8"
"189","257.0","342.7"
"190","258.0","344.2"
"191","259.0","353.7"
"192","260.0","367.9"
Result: -0.229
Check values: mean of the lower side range 473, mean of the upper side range 287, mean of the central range 493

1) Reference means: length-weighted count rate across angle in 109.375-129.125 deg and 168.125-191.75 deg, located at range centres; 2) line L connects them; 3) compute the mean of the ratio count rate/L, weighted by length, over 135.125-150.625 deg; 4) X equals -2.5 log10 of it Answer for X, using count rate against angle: 0.080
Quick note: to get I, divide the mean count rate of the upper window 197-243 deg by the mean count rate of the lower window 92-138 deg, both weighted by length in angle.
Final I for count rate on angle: 0.85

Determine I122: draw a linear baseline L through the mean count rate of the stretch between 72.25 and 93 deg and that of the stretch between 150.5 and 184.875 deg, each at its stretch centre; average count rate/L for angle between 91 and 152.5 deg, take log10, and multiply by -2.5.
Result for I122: 0.05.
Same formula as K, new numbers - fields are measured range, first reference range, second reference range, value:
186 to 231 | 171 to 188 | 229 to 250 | -0.18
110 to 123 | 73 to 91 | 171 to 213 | 0.03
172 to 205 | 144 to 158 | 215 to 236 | -0.19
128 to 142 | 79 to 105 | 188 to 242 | -0.04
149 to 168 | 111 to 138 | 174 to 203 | 0.06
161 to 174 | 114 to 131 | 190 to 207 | -0.07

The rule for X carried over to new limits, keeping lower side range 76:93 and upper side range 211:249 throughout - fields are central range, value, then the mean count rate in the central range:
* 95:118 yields -0.05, 473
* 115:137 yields -0.09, 473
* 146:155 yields -0.12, 464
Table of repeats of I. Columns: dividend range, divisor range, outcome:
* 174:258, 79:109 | 0.87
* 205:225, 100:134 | 1.05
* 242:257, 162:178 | 0.45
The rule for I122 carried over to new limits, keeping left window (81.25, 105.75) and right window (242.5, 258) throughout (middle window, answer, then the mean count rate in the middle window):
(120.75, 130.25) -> -0.12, 475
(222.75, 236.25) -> -0.23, 340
